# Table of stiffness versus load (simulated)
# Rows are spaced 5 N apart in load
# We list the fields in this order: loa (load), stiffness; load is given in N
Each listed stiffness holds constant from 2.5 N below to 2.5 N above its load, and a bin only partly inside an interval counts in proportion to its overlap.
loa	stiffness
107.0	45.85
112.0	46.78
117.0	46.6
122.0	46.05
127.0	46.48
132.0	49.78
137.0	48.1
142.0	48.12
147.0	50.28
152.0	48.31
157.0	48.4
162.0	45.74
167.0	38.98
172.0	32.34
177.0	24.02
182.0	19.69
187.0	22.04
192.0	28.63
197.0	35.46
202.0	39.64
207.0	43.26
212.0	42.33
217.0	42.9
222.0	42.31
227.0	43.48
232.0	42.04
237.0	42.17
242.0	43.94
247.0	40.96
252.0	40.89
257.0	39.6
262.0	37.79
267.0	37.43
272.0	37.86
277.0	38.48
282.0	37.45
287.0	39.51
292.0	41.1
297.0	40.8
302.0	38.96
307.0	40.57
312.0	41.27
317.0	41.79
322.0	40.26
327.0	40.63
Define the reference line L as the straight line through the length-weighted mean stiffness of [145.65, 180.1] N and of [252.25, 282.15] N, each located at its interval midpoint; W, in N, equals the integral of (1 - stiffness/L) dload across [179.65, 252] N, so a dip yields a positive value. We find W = 2.6 N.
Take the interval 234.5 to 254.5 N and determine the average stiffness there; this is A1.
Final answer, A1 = 42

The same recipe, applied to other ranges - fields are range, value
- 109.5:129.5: 46.5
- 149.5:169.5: 45.4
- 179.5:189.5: 20.9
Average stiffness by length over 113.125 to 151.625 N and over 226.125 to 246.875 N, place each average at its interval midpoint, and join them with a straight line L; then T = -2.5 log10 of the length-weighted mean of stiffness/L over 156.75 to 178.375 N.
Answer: 0.23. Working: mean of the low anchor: 47.9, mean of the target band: 37.5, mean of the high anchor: 42.6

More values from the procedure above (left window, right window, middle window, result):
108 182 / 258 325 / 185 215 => 0.18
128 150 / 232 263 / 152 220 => 0.25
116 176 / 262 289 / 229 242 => -0.06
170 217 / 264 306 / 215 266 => -0.16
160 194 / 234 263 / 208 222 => -0.19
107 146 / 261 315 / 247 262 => 0.03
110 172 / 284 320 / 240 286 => 0.07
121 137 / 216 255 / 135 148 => -0.04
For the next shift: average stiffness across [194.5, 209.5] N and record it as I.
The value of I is 39.5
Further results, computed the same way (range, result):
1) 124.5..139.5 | 48.1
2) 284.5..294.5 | 40.3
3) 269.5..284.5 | 37.9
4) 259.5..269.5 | 37.6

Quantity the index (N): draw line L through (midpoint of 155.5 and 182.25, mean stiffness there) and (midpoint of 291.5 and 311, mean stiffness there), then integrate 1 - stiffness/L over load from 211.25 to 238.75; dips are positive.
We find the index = -3.6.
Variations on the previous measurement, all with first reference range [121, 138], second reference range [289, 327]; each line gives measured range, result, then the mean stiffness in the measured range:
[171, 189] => 8.6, 23.9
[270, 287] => 1.5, 38.2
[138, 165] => -0.7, 48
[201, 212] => 0.7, 41.9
